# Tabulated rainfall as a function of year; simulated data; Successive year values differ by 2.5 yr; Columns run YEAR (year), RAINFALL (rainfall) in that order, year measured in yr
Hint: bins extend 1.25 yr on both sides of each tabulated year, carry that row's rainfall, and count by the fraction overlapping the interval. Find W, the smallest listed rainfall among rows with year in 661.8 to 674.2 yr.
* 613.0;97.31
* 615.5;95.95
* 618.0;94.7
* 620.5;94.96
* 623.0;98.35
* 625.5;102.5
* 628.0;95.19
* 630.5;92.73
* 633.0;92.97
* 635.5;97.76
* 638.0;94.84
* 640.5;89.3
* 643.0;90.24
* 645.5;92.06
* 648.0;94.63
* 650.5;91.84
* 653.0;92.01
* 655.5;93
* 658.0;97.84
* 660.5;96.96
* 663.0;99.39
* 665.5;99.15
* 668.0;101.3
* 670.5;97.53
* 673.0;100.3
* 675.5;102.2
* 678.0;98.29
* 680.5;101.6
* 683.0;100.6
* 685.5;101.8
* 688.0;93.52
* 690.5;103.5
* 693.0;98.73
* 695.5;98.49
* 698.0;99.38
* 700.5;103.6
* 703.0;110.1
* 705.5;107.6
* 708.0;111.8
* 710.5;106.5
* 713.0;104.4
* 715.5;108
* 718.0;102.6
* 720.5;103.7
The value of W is 97.53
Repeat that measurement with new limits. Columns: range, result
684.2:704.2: 93.52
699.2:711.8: 103.6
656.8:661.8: 96.96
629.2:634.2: 92.73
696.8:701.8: 99.38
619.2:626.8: 94.96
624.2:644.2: 89.3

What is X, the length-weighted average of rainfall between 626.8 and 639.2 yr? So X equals 94.7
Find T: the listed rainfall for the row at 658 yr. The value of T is 97.84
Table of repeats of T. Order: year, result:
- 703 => 110.1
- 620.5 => 94.96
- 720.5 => 103.7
